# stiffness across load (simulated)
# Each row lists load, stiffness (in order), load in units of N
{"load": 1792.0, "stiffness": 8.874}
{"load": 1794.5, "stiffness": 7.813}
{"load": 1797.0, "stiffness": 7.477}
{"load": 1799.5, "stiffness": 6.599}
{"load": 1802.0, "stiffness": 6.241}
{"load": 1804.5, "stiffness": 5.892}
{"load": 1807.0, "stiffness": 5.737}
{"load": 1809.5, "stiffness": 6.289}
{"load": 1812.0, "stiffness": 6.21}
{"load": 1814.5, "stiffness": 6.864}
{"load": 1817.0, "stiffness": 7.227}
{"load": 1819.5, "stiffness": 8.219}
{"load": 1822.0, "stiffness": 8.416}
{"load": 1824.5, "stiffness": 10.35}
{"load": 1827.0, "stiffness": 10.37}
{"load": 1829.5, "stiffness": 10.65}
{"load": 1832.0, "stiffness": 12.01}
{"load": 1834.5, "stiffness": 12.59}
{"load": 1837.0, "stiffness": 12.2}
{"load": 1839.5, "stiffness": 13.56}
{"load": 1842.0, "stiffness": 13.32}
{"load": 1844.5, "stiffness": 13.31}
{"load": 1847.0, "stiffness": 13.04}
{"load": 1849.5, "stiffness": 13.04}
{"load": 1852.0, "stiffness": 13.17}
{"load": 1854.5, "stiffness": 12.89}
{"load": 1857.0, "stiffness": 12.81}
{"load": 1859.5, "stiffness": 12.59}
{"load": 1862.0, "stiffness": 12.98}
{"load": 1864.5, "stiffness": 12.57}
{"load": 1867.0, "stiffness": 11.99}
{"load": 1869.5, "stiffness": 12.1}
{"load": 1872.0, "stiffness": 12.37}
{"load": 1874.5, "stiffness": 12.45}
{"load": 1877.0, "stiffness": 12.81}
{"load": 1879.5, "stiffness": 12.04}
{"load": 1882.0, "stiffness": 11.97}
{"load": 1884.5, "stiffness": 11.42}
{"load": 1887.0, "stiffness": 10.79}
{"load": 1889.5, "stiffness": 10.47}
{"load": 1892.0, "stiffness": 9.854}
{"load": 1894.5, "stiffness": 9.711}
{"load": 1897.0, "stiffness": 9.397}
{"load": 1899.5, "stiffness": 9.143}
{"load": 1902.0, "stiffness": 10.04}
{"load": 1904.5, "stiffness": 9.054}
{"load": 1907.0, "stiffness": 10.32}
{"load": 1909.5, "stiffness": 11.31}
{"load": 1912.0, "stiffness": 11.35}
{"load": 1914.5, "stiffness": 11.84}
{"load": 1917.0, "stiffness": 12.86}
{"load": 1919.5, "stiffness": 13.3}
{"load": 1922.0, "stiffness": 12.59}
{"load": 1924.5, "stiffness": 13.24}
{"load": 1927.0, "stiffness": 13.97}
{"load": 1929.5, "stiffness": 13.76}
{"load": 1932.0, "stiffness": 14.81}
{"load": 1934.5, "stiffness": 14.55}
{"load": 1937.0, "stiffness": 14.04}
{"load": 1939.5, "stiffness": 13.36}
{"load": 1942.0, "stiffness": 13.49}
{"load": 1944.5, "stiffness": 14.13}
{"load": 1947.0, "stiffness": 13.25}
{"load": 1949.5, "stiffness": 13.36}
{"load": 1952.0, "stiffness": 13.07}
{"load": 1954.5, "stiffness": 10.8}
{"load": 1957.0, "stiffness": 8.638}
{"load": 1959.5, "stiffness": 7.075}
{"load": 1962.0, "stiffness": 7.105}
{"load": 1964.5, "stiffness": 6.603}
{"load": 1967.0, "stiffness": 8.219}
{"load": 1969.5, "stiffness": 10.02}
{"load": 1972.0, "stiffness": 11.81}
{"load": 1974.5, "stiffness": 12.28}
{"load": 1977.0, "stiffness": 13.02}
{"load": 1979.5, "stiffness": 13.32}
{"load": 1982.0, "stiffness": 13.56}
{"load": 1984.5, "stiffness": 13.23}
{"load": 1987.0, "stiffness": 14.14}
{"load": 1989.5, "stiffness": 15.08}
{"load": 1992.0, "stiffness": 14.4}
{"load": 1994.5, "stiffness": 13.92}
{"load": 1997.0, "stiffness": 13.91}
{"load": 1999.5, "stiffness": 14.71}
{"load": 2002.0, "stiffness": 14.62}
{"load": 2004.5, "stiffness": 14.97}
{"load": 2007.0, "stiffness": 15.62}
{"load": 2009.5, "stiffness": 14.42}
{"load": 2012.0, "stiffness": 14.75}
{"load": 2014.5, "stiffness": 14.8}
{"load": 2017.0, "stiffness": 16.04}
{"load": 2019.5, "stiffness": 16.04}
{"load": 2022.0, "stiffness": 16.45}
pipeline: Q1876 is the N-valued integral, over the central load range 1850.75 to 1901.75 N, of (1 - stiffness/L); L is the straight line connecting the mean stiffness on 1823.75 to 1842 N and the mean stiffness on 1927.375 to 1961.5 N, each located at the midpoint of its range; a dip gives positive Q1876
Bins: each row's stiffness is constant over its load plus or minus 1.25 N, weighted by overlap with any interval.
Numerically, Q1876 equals 1.9 N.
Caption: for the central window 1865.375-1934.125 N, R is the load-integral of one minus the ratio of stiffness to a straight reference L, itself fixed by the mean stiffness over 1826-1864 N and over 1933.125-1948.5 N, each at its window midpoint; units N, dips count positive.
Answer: 8.2 N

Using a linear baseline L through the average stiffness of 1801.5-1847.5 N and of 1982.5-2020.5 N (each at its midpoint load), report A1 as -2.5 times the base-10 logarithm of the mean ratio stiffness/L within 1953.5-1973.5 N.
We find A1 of 0.47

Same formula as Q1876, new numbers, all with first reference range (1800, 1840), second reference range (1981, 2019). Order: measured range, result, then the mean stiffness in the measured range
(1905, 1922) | 0.07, 11.8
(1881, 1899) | 0.96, 10.4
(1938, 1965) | 3.79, 11.1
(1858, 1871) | -2.84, 12.5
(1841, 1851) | -3.68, 13.2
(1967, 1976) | 1.77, 11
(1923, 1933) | -1.32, 13.9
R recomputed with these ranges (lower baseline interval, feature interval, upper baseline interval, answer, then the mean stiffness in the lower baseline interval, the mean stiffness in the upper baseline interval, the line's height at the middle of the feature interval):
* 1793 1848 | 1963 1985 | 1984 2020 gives 4.24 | 9.27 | 14.7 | 13.9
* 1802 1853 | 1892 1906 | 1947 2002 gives 1.82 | 10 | 11.9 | 10.9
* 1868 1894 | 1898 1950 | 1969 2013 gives -0.21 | 11.6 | 13.8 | 12.5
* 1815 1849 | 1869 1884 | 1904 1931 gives -0.70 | 11.1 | 12.3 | 11.7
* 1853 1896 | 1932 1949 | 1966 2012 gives -1.42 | 11.9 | 13.5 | 12.8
